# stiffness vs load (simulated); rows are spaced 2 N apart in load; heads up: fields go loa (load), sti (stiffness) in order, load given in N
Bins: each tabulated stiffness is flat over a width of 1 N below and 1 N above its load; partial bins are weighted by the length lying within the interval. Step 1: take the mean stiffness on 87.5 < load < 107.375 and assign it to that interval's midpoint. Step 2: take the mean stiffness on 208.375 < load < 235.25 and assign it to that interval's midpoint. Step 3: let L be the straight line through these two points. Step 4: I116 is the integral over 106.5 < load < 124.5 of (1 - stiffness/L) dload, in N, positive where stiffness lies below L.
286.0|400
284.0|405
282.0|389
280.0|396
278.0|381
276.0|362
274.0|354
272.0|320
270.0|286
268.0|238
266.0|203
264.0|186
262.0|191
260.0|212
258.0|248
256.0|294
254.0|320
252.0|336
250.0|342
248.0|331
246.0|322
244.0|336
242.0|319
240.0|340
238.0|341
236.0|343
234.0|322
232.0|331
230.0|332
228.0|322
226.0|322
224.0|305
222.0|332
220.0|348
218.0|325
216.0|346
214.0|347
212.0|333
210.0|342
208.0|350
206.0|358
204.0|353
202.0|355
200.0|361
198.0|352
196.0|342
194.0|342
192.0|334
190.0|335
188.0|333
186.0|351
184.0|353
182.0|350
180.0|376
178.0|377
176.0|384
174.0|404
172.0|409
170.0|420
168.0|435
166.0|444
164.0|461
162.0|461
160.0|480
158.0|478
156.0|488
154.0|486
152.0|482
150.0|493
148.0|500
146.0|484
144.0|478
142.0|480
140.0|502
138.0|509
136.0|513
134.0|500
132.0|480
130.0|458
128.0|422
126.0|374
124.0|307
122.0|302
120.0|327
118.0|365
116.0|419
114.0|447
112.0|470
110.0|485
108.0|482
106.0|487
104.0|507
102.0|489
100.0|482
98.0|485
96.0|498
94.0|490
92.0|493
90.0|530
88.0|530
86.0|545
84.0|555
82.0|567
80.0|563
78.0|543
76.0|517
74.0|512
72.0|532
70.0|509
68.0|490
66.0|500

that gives 2.6 N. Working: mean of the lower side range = 498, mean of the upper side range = 332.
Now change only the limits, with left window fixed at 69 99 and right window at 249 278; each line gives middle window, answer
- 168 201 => 1.9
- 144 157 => -1.6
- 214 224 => 0.2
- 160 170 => -0.8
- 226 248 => -0.9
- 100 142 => 2.6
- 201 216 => 0.3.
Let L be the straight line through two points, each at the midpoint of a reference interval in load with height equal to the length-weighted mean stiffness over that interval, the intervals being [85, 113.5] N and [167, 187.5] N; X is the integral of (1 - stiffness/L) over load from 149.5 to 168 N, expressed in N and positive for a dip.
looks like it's -2.7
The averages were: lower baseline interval 497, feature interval 472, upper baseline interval 385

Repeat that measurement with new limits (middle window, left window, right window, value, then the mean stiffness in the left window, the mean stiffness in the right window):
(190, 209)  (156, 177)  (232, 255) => 2.2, 440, 332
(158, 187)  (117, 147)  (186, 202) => -2.6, 433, 344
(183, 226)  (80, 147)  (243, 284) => 3.2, 470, 305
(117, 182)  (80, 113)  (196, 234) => -1.2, 508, 339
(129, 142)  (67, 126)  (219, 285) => -1.6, 478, 315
